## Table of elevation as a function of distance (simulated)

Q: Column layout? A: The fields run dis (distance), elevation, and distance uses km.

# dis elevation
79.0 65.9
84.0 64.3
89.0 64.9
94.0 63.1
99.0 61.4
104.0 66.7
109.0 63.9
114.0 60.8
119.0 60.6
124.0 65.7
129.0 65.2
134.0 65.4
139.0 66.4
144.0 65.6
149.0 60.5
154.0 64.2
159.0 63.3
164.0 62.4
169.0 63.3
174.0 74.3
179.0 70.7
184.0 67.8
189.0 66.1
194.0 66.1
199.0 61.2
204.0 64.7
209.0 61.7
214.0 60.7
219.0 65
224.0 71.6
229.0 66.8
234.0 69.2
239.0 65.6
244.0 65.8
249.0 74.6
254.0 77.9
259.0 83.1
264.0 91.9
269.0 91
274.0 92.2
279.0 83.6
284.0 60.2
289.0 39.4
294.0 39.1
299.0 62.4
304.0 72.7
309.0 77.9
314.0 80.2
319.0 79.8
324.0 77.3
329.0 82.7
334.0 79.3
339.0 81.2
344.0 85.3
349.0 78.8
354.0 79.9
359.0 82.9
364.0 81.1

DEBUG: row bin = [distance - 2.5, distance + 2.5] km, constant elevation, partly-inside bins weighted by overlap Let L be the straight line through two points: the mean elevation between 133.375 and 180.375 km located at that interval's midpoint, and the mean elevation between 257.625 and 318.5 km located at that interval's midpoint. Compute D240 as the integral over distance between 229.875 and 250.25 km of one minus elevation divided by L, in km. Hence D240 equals 0.5 km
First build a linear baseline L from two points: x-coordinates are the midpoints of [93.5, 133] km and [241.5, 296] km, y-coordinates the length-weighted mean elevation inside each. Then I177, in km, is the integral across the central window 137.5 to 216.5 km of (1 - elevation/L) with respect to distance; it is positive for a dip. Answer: 2.8 km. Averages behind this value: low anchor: 63.5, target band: 64.9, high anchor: 72.9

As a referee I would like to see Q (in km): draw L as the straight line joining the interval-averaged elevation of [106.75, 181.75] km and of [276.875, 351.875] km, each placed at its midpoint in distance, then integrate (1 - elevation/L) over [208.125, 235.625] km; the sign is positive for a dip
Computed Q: 0.86 km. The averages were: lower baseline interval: 64.8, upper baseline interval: 72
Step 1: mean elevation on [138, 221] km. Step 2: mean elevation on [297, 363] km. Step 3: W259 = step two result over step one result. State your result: 1.2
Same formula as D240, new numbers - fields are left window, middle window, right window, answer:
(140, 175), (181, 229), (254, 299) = 1.7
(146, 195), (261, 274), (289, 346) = -3.9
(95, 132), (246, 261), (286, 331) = -2.6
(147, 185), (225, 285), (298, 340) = -3.7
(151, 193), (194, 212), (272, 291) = 1.1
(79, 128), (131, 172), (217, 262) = 1.4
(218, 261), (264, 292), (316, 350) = 0.2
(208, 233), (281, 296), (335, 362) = 5.3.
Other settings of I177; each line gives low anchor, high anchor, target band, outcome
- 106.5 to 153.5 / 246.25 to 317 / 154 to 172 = 0.7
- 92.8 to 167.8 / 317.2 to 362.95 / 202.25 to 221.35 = 2.0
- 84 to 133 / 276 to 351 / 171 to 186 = -1.0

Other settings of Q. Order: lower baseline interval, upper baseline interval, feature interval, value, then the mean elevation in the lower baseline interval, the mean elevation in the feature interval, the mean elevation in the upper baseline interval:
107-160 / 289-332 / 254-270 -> -4.4 km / 63.8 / 86.8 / 69.7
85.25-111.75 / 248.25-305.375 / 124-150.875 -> 0.4 km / 64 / 64.8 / 72.3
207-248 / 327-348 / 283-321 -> 6.5 km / 66.2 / 63.9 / 81.9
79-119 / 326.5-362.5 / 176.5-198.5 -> 0.9 km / 63.5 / 67.1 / 81.4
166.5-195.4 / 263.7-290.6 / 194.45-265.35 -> 2.9 km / 68.1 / 69.5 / 76.4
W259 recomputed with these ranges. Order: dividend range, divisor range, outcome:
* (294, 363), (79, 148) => 1.20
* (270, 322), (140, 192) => 1.06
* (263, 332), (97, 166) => 1.15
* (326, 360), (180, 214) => 1.26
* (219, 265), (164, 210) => 1.10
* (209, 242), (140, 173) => 1.04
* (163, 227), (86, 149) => 1.03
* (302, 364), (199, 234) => 1.23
